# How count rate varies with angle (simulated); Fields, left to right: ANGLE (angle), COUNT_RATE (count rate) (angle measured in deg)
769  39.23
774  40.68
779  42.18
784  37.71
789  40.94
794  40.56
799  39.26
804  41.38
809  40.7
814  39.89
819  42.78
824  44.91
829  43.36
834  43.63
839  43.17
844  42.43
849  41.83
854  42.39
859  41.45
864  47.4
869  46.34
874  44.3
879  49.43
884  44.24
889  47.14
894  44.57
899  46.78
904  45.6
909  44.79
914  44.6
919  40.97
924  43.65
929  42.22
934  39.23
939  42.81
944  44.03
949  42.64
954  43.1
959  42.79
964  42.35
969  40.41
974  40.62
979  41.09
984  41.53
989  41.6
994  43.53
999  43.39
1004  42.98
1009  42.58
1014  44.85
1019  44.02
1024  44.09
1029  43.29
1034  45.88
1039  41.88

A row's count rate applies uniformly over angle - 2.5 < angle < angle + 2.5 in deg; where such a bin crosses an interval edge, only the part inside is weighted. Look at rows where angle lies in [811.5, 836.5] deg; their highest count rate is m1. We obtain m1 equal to 44.91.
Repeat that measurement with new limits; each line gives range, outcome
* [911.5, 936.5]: 44.6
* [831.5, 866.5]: 47.4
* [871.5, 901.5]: 49.43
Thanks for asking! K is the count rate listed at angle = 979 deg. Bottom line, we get 41.09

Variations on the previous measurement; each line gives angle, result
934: 39.23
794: 40.56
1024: 44.09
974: 40.62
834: 43.63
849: 41.83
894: 44.57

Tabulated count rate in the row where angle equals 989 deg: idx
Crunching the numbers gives 41.6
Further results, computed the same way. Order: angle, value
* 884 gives 44.24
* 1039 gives 41.88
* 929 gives 42.22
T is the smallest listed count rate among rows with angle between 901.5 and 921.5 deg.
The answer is 40.97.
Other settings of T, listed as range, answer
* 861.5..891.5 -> 44.24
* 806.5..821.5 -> 39.89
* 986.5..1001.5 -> 41.6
